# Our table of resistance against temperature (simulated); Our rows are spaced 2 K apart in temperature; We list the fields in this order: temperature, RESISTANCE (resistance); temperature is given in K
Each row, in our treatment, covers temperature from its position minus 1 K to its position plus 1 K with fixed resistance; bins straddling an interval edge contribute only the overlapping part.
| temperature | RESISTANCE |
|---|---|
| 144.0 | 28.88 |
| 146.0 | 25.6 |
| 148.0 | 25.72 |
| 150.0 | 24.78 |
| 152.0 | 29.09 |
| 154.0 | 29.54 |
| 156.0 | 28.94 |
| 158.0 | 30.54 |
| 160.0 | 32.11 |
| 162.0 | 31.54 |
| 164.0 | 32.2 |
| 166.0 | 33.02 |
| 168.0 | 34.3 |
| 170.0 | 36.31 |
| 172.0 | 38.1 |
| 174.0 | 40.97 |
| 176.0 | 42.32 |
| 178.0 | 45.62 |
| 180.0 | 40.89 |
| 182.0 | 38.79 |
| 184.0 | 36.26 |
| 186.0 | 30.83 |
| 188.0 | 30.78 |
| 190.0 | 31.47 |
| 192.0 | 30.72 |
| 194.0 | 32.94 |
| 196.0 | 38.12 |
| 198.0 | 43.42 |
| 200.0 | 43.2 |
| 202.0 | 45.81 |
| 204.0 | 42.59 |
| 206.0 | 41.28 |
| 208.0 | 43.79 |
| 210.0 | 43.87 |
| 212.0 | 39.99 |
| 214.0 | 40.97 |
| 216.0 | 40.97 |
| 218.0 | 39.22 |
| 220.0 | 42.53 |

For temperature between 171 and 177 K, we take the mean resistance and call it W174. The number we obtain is 40.5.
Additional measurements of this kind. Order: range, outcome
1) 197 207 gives 43.3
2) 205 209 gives 42.5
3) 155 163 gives 30.8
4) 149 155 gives 27.8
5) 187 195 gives 31.5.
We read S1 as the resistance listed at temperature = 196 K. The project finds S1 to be 38.12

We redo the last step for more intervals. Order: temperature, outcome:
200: 43.2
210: 43.87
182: 38.79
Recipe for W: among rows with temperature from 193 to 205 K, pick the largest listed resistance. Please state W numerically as 45.81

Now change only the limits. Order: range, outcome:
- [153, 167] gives 33.02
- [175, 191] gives 45.62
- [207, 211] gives 43.87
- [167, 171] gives 36.31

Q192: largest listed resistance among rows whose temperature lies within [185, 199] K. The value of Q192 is 43.42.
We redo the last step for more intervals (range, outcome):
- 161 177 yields 42.32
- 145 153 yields 29.09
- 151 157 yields 29.54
